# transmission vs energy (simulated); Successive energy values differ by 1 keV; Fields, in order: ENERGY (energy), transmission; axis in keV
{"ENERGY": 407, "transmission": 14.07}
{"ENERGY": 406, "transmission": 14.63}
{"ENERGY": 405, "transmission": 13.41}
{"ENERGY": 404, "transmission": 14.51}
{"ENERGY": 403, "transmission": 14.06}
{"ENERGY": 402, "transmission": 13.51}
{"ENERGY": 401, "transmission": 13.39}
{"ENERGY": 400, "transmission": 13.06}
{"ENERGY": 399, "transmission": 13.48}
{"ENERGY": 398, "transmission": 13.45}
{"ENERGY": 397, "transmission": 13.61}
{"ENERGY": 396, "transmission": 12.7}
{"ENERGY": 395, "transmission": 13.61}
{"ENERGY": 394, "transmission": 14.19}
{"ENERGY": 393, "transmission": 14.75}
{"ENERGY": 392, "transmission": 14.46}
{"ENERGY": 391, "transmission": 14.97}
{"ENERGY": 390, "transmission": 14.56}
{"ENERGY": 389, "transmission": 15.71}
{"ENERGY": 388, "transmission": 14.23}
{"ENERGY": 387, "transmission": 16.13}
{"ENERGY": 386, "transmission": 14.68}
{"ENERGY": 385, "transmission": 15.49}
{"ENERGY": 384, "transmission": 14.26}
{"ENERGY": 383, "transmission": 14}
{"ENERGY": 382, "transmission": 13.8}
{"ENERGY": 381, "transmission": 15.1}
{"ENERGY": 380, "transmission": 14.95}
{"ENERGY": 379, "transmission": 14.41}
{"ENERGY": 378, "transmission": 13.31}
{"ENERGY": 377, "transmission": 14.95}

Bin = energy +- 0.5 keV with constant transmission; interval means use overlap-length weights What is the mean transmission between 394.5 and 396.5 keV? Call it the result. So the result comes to 13.2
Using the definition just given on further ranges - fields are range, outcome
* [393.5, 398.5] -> 13.5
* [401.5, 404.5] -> 14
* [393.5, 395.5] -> 13.9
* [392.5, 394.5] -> 14.5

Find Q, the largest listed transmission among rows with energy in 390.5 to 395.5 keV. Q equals 14.97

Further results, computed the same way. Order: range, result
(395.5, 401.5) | 13.61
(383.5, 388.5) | 16.13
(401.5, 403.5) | 14.06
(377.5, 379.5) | 14.41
